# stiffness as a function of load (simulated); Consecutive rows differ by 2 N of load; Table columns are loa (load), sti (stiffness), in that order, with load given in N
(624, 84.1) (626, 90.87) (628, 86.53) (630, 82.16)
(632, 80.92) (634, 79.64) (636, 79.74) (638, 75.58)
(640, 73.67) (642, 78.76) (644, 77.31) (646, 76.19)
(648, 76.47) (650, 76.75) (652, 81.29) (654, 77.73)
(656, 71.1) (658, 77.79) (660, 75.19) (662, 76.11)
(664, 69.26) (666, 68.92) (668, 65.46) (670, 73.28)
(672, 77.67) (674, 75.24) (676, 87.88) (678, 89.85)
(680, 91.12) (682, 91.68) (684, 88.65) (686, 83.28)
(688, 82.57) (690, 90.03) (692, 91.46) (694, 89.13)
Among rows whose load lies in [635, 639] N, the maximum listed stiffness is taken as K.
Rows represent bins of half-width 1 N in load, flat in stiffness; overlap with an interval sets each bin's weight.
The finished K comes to 79.74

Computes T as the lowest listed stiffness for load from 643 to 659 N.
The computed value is 71.1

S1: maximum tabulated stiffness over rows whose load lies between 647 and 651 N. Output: 76.75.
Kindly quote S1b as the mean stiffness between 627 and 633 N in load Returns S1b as 83.2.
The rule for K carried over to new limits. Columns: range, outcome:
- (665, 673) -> 77.67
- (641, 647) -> 78.76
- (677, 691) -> 91.68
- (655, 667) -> 77.79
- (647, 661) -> 81.29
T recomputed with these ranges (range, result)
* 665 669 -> 65.46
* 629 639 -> 75.58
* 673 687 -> 75.24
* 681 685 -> 88.65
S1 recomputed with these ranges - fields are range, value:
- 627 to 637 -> 86.53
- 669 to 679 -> 89.85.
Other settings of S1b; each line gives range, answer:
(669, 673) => 75.5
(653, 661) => 75.5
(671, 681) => 84.4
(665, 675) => 72.1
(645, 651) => 76.5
